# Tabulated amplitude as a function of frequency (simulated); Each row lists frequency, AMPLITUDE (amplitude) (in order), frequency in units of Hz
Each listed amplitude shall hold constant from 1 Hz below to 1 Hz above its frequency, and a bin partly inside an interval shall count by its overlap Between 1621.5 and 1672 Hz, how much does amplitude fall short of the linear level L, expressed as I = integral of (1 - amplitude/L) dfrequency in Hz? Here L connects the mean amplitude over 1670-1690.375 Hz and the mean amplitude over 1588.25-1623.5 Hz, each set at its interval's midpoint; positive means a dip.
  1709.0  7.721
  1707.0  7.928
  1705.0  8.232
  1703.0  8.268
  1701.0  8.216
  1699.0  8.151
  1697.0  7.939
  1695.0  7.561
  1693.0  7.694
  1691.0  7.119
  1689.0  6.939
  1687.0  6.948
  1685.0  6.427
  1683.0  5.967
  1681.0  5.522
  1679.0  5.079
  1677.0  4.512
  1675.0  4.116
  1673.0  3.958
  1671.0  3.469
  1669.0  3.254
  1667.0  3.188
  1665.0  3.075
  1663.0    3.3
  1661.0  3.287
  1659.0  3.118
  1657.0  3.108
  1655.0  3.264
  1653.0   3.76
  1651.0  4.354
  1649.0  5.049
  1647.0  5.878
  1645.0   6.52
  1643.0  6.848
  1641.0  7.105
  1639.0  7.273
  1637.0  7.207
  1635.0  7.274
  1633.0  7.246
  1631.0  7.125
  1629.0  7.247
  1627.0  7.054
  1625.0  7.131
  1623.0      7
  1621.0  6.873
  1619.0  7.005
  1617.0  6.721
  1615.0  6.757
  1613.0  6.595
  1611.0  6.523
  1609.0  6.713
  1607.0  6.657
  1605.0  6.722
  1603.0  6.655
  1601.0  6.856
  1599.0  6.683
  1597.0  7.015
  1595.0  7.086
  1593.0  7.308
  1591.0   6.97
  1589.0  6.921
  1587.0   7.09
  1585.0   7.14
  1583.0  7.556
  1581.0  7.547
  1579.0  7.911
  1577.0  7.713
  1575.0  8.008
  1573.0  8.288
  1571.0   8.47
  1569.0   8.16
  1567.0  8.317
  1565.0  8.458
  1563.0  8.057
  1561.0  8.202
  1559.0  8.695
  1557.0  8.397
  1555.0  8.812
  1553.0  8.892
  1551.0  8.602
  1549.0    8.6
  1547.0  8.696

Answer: 6.2 Hz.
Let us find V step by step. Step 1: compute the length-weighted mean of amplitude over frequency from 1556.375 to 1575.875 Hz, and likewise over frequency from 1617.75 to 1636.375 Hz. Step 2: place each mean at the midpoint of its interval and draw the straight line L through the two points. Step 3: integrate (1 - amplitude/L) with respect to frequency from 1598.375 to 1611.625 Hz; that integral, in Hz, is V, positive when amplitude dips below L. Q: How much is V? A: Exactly 1.5 Hz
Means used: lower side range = 8.31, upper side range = 7.1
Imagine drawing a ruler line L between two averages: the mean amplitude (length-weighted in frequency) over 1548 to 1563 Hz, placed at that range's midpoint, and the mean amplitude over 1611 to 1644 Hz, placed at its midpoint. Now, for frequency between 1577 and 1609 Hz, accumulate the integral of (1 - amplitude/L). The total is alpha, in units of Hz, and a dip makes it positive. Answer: 2.8 Hz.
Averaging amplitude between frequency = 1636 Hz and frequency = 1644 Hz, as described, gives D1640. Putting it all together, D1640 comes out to 7.11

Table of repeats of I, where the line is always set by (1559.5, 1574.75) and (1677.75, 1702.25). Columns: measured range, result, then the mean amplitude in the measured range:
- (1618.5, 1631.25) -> 0.99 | 7.06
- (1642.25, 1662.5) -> 8.01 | 4.46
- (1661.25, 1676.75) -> 7.89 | 3.52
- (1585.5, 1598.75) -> 1.59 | 7.05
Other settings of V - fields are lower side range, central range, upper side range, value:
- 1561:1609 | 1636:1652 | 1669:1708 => 1.4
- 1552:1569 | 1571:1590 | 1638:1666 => 0.1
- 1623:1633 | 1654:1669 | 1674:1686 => 6.9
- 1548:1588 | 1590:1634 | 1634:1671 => -3.8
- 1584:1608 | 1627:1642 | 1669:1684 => -3.6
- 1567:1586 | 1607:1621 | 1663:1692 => 0.1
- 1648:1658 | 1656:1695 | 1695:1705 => 8.1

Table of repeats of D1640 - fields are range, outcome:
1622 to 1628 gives 7.06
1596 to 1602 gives 6.85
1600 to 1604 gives 6.76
